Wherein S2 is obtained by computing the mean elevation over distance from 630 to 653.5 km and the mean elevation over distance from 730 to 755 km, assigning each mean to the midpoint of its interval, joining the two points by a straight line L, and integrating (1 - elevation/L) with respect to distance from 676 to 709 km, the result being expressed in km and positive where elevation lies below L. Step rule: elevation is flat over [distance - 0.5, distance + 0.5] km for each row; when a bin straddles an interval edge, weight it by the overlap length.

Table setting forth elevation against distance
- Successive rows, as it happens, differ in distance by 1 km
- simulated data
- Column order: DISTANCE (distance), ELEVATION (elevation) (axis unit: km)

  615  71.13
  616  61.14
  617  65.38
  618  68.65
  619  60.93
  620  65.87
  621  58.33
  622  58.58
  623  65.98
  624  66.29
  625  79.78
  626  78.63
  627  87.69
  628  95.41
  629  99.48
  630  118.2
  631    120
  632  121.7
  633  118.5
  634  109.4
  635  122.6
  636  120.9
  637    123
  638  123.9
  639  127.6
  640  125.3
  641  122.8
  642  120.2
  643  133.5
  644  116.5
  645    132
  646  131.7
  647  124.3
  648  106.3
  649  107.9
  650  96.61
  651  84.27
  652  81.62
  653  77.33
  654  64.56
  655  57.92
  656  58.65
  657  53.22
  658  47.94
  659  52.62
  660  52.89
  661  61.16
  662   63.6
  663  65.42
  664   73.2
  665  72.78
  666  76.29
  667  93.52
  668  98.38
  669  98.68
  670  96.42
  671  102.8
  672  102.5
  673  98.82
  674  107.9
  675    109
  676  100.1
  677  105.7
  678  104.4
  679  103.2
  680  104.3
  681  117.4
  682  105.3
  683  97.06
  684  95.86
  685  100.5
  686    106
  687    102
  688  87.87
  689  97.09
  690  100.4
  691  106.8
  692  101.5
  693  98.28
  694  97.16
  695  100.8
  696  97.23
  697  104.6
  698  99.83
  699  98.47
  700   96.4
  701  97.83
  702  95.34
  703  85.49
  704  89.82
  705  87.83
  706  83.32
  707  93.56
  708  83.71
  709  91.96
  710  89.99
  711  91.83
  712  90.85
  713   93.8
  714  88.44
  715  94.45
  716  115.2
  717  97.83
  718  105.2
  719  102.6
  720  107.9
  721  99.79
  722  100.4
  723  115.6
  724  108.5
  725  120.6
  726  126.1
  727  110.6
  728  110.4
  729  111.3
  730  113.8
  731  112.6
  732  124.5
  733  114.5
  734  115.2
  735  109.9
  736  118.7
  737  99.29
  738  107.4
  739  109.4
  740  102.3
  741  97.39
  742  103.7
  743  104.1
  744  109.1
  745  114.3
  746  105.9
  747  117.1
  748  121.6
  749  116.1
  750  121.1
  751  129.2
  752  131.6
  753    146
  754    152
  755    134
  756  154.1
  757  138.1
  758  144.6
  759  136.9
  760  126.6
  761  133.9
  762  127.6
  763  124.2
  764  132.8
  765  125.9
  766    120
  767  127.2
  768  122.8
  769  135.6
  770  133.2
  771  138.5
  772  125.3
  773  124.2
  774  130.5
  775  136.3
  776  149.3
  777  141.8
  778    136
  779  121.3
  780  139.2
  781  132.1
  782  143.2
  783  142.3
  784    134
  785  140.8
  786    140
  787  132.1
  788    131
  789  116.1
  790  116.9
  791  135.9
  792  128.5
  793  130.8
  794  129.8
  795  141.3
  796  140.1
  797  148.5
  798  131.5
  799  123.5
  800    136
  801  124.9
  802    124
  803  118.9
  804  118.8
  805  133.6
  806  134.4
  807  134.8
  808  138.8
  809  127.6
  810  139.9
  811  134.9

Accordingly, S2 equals 5.00 km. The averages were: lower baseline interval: 115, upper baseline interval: 116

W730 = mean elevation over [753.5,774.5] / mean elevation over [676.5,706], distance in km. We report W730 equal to 1.34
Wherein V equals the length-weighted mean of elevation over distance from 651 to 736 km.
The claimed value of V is 95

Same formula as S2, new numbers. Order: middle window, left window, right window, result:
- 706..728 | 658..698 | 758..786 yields 1.8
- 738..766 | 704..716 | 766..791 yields -1.7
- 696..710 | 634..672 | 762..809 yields 2.0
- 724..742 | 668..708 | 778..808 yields 0.2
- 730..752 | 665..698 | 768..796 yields 1.3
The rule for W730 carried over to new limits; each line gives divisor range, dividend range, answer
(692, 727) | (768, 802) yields 1.35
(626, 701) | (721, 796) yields 1.27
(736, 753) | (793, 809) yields 1.17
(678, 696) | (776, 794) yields 1.32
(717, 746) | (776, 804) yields 1.21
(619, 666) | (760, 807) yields 1.43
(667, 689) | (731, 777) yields 1.22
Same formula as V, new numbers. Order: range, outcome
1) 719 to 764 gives 119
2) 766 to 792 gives 133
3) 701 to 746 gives 103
